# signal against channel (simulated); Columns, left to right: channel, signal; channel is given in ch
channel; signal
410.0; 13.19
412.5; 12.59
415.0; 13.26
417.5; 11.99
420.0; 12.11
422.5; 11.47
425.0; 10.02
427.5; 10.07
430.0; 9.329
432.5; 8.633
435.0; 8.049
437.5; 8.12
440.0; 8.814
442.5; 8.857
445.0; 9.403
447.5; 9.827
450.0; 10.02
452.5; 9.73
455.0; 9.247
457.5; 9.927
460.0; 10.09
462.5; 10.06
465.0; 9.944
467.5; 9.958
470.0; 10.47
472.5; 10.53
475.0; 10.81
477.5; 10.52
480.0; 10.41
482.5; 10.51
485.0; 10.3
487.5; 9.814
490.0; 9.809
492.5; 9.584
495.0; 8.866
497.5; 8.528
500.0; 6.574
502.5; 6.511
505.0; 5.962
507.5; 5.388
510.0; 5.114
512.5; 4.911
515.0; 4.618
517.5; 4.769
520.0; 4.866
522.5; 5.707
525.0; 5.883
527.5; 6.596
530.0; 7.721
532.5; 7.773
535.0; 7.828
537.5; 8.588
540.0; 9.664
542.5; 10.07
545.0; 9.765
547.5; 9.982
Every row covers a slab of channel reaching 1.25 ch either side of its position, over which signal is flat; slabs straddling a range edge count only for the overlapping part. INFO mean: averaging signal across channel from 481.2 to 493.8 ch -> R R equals 10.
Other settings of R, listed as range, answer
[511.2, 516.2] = 4.77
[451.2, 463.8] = 9.81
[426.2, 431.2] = 9.71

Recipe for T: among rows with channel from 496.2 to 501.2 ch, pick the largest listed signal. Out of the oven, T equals 8.528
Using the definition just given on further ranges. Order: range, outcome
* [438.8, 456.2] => 10.02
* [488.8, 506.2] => 9.809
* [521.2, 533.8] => 7.773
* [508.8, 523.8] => 5.707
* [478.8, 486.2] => 10.51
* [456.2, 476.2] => 10.81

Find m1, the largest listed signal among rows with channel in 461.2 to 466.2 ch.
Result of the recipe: 10.06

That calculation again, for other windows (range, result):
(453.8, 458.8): 9.927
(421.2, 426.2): 11.47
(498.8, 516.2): 6.574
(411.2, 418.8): 13.26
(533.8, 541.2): 9.664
